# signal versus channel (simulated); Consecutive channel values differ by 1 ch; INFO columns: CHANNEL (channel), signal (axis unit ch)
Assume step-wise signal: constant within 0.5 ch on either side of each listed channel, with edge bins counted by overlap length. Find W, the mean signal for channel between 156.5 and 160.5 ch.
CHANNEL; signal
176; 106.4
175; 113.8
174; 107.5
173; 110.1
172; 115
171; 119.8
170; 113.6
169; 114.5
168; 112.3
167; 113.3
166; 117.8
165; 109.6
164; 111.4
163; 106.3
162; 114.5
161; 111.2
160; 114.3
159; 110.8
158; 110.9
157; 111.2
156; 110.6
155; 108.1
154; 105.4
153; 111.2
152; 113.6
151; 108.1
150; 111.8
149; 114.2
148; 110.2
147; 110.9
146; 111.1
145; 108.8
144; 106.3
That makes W 112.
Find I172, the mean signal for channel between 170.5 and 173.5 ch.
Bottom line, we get 115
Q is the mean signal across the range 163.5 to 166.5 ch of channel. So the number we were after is 113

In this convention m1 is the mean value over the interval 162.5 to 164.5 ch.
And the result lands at 109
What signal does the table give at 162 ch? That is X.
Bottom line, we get 114.5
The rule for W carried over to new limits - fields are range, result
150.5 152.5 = 111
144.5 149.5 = 111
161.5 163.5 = 110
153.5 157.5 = 109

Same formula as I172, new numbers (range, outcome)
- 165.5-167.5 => 116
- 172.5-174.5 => 109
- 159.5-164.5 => 112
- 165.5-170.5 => 114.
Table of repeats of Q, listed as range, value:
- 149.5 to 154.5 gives 110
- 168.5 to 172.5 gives 116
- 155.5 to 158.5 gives 111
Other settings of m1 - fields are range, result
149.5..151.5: 110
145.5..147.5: 111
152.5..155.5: 108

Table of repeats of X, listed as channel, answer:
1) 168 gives 112.3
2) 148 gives 110.2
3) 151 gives 108.1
